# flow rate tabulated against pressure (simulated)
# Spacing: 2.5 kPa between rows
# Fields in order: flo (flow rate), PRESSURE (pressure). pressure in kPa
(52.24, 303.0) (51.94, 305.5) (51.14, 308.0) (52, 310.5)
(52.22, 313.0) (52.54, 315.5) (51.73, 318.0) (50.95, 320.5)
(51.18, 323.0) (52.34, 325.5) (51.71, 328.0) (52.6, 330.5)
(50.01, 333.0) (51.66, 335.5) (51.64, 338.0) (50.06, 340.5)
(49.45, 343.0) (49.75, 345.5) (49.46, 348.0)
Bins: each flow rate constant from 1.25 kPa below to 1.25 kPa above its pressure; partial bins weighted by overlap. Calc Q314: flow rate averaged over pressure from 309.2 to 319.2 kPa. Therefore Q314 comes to 52.1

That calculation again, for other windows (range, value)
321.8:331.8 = 52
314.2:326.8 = 51.7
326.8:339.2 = 51.5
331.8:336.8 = 50.9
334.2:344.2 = 50.7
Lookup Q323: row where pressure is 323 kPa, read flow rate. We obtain 51.18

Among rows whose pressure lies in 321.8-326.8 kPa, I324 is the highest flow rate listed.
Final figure 52.34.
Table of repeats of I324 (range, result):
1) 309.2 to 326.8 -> 52.54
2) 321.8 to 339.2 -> 52.6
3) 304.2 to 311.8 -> 52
